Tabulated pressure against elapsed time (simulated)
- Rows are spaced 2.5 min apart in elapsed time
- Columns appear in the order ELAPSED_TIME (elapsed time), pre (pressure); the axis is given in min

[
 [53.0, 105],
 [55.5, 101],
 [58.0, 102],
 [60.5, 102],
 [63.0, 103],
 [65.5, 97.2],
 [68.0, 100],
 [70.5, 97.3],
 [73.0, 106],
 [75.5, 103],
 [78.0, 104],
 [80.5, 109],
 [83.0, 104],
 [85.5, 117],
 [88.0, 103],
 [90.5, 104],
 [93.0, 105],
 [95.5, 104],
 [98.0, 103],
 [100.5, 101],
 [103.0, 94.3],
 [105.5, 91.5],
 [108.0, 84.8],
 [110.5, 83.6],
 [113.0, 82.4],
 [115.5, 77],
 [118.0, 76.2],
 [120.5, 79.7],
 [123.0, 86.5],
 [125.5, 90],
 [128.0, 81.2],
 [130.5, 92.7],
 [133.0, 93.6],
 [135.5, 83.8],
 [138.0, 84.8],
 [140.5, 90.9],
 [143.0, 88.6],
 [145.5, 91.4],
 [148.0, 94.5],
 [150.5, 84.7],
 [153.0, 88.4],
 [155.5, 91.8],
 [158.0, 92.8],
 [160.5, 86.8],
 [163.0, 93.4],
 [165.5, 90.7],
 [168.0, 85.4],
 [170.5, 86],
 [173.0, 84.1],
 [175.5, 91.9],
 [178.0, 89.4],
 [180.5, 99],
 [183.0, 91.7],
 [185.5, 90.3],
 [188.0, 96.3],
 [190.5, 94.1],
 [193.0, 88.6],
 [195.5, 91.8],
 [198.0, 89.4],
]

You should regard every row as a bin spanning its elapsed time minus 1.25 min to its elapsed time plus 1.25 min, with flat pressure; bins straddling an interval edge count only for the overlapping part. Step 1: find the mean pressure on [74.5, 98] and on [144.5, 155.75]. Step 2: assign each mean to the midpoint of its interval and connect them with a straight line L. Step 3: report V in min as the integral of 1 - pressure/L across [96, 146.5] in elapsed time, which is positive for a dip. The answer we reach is 4.7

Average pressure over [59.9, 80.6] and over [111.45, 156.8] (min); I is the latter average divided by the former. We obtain 0.85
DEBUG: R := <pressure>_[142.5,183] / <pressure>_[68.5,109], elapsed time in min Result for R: 0.9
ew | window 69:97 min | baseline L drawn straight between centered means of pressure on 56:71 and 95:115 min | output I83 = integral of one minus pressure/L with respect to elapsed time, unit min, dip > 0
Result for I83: -2.5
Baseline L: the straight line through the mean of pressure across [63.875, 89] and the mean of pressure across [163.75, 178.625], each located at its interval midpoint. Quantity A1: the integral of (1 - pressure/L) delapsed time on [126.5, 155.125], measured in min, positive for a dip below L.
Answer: 1.4 min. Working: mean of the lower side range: 104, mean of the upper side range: 88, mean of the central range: 88.7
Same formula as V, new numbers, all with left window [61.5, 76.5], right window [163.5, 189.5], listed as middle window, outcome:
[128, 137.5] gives 0.64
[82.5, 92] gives -0.75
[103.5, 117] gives 1.78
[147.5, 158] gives 0.34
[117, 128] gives 1.47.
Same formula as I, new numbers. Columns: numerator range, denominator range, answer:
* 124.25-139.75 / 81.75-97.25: 0.83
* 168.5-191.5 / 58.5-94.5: 0.88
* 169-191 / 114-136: 1.08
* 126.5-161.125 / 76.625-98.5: 0.84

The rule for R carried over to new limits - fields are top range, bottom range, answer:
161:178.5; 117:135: 1.03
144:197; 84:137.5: 0.98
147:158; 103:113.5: 1.04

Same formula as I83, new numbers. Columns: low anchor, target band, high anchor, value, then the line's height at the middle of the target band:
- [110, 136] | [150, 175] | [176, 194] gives 0.3 min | 89.7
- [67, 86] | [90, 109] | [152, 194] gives 0.6 min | 101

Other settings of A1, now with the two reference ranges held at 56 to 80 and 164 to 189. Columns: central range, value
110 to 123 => 2.2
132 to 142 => 0.7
